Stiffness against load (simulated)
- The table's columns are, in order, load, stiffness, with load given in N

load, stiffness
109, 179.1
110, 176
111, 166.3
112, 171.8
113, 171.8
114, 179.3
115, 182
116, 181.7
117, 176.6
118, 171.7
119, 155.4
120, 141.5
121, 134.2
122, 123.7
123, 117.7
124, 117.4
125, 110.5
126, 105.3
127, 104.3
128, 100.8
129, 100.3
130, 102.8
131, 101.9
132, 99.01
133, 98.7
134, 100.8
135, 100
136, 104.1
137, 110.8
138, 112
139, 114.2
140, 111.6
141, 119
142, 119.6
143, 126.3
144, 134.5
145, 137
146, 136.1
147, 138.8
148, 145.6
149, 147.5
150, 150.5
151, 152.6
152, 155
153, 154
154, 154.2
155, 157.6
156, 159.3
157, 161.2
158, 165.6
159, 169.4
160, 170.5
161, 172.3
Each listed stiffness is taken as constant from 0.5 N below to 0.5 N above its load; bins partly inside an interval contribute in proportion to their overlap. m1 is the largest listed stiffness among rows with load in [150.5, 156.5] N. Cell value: 159.3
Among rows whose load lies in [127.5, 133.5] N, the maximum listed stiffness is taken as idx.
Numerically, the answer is 102.8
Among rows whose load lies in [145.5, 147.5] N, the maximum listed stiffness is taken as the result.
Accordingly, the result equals 138.8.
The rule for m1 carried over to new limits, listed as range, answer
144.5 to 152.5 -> 155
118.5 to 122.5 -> 155.4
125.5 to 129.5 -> 105.3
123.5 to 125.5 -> 117.4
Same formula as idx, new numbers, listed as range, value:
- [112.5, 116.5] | 182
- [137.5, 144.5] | 134.5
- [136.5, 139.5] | 114.2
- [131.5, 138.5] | 112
